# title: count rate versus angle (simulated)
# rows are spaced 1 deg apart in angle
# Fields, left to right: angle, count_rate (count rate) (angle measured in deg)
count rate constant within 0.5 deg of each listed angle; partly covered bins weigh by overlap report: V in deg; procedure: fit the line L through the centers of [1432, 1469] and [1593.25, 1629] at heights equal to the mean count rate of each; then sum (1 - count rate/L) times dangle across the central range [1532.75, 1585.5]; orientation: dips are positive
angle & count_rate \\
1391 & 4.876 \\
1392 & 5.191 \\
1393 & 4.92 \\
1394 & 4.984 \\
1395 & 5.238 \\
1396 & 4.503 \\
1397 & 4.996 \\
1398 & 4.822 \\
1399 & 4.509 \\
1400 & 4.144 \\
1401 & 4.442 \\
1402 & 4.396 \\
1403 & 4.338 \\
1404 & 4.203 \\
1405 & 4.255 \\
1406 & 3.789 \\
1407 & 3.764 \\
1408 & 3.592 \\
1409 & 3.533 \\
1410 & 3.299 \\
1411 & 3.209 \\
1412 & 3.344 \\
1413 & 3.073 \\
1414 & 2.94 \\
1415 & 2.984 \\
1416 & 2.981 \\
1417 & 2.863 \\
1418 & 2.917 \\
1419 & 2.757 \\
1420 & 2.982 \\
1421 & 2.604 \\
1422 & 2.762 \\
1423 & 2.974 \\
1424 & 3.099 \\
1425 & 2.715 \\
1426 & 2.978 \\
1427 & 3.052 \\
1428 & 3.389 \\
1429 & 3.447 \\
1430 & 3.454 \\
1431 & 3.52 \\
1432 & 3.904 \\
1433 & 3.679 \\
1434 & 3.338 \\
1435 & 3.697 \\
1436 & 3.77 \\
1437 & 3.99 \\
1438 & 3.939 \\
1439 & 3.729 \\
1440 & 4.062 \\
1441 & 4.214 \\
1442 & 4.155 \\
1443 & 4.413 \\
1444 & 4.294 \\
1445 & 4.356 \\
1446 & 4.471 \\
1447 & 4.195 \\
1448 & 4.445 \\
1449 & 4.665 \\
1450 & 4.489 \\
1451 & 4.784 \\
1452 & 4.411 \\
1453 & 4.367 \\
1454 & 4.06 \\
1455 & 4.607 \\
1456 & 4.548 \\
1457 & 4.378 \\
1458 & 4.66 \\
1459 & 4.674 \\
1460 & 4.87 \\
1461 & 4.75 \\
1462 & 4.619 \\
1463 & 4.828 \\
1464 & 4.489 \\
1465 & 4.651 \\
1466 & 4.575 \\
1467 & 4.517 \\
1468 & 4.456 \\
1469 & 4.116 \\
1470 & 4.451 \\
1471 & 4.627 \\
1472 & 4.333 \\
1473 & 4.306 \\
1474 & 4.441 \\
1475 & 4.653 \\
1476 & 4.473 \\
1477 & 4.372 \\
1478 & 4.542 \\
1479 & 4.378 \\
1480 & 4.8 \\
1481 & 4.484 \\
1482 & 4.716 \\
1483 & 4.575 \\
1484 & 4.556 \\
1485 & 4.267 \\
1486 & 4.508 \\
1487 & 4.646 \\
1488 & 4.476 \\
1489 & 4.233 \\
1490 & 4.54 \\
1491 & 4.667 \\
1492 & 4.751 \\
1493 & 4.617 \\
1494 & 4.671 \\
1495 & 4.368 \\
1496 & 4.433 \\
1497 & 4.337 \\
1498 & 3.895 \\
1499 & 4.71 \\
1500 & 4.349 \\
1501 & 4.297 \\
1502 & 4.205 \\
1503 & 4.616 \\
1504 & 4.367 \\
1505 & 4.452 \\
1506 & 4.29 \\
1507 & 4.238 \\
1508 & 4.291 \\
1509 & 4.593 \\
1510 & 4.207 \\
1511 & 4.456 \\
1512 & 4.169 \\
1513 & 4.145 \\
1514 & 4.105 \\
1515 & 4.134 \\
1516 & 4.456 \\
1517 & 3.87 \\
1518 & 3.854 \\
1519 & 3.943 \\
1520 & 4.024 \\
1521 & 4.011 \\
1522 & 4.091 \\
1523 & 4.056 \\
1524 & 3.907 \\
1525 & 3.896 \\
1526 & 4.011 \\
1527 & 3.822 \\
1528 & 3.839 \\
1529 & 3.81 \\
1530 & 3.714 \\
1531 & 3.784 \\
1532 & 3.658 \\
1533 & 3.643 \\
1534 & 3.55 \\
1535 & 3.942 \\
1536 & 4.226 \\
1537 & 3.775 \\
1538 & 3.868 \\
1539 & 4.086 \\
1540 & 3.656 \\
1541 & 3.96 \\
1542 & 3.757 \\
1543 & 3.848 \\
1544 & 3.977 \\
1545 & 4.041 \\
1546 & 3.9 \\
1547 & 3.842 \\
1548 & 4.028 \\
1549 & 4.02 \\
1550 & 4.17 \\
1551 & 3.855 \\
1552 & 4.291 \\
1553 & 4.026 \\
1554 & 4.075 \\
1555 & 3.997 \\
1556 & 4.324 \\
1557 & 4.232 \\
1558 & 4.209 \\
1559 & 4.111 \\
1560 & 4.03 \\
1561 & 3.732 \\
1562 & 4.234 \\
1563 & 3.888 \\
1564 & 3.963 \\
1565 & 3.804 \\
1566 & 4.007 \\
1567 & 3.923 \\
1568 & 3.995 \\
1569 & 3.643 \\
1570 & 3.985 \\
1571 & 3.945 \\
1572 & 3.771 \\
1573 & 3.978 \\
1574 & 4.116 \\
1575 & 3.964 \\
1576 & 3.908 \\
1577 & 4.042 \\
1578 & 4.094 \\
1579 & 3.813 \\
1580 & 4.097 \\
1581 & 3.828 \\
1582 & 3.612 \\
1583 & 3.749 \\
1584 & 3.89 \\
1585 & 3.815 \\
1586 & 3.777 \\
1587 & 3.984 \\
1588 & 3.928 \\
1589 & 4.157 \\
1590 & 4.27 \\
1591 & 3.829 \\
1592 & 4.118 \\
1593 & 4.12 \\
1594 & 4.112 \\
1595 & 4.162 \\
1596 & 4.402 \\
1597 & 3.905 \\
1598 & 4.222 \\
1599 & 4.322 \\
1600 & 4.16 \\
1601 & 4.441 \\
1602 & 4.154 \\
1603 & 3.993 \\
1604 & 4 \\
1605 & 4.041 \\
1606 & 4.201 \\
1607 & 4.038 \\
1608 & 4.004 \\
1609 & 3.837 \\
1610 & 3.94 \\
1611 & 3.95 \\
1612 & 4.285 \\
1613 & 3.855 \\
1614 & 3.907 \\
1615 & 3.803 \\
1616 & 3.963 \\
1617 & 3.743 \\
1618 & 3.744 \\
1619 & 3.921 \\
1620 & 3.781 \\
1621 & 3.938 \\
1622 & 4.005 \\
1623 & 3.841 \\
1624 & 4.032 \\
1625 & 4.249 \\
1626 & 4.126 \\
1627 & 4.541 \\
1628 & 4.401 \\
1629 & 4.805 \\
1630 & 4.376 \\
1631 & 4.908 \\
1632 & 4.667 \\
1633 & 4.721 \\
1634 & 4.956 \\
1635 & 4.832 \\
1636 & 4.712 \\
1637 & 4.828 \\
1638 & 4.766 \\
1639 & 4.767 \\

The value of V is 2.6 deg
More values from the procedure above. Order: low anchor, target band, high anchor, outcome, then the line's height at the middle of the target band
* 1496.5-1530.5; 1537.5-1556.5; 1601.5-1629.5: 0.6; 4.11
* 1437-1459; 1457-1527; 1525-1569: -3.7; 4.16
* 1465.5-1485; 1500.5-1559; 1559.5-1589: 1.8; 4.17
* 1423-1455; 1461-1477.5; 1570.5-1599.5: -2.4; 3.92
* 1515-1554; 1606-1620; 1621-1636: 1.4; 4.37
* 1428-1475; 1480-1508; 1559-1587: -2.1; 4.15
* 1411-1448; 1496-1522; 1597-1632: -3.4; 3.75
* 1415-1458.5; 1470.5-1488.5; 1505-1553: -3.0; 3.87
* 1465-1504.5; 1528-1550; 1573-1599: 1.8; 4.22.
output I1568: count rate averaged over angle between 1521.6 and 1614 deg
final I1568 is 3.98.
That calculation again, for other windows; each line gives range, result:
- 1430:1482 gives 4.34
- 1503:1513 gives 4.34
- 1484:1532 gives 4.23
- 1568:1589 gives 3.91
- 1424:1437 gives 3.42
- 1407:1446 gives 3.44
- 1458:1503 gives 4.51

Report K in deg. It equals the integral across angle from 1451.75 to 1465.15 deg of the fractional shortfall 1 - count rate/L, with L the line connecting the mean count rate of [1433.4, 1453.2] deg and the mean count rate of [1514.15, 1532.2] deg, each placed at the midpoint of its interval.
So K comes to -1.4 deg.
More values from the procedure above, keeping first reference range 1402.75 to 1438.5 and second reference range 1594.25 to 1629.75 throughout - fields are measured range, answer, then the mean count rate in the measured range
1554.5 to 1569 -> -0.5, 4.02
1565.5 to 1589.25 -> 0.2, 3.92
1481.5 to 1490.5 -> -2.2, 4.5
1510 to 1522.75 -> -1.3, 4.11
